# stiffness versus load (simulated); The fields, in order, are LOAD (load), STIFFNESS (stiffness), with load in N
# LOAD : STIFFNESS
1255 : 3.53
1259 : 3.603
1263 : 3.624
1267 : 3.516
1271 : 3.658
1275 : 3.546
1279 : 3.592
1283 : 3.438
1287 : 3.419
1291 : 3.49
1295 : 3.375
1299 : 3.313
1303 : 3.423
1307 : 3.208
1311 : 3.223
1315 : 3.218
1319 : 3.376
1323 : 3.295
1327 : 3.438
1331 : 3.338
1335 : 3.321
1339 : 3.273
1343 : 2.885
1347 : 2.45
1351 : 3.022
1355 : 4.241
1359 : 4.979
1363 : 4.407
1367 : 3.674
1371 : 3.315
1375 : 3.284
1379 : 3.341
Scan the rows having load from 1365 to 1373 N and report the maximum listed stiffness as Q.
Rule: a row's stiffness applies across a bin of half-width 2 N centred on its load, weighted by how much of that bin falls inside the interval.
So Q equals 3.674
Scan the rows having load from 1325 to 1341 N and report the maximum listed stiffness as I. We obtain 3.438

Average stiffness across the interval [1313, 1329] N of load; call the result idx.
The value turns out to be 3.33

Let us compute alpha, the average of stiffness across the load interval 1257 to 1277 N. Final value 3.59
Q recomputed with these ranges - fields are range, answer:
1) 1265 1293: 3.658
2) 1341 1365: 4.979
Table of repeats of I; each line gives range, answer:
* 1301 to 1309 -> 3.423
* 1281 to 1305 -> 3.49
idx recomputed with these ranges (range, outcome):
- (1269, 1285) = 3.56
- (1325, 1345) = 3.25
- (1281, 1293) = 3.45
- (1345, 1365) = 3.82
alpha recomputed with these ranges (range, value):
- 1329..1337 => 3.33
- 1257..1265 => 3.61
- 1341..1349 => 2.67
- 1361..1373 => 3.8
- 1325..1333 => 3.39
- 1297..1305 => 3.37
